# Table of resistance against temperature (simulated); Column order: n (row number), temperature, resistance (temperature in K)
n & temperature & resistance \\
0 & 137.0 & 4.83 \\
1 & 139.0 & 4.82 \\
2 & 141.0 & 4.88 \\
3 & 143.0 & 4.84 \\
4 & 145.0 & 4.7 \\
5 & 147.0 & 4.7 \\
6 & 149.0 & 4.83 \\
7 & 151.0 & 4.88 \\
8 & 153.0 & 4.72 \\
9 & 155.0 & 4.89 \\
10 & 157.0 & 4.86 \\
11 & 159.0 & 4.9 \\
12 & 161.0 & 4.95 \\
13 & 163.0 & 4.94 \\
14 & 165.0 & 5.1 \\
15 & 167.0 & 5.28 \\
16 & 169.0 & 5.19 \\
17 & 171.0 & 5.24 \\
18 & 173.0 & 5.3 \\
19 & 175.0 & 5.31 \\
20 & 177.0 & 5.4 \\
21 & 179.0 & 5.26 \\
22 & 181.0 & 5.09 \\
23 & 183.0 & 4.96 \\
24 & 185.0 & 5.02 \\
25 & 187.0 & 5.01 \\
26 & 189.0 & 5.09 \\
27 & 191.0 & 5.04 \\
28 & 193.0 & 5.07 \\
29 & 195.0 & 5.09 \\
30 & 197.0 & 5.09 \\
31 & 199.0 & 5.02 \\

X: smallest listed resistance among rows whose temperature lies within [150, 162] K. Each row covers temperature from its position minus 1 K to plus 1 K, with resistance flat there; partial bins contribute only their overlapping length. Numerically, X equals 4.72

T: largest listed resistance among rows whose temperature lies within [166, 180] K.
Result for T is 5.4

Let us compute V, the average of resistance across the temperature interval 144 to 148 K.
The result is 4.7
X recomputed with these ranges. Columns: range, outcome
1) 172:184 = 4.96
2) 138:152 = 4.7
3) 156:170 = 4.86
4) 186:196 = 5.01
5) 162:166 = 4.94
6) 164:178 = 5.1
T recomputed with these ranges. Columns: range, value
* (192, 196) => 5.09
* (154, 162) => 4.95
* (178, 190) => 5.26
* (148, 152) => 4.88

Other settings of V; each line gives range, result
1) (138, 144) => 4.85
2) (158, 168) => 5.03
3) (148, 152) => 4.86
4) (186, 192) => 5.05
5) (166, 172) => 5.24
